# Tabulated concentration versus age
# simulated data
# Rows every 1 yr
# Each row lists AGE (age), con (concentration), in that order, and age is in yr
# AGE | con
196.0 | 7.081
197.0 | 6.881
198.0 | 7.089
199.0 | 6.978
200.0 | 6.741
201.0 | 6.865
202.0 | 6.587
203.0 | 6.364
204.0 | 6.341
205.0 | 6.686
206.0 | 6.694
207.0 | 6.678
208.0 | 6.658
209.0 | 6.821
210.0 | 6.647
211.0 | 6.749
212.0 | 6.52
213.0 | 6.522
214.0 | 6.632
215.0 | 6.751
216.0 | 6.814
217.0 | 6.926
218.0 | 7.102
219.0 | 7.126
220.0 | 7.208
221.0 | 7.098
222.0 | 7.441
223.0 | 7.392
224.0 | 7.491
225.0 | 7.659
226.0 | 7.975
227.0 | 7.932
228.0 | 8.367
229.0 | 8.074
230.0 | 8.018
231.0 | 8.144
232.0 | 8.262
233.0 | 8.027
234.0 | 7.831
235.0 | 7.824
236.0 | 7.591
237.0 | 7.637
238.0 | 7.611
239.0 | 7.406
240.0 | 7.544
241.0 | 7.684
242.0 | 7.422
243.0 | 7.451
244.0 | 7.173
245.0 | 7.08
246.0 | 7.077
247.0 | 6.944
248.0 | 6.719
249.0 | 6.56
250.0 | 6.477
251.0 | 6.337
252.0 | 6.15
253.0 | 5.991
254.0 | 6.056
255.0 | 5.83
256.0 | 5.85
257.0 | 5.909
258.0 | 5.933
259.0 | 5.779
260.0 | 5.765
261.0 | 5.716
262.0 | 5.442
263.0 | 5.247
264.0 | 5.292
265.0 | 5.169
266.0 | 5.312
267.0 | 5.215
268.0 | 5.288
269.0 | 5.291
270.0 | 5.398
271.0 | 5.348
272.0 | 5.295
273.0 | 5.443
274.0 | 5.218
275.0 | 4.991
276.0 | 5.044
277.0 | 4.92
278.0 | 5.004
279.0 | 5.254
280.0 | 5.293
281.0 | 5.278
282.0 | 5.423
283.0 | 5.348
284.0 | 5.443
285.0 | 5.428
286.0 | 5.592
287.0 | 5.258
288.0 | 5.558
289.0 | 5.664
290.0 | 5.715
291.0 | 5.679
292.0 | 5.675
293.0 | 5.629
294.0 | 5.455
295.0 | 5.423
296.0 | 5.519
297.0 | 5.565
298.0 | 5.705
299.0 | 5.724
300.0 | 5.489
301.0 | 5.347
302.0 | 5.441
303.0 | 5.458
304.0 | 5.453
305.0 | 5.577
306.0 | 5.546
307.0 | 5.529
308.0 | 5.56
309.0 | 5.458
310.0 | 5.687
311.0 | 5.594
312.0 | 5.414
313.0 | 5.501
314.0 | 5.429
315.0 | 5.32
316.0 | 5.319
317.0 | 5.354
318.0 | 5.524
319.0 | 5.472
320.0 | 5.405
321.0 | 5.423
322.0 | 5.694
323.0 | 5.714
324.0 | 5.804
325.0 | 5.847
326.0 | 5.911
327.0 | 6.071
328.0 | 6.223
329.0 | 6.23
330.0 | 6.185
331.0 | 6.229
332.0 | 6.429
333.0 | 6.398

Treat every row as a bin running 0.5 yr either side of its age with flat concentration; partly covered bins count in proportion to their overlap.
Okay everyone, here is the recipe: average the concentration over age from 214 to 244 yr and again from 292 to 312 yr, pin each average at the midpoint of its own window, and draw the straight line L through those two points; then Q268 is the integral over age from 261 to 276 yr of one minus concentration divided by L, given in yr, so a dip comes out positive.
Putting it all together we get 2.7 yr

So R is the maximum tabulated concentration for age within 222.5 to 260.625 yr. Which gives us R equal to 8.367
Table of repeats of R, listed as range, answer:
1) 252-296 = 6.15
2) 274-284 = 5.443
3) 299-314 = 5.724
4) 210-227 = 7.975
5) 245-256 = 7.08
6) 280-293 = 5.715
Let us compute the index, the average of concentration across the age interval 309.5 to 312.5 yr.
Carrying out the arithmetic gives 5.57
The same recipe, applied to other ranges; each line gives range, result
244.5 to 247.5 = 7.03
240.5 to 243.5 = 7.52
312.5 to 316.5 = 5.39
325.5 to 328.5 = 6.07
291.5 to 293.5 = 5.65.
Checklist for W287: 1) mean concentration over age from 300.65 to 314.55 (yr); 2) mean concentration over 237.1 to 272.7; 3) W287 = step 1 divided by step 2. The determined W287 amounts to 0.9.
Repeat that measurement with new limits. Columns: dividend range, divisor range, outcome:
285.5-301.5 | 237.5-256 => 0.81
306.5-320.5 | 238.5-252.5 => 0.78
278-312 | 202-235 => 0.76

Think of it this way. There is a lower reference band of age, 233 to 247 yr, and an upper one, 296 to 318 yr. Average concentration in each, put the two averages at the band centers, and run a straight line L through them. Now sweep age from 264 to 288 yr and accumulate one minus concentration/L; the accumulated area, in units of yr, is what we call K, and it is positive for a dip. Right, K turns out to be 4.2 yr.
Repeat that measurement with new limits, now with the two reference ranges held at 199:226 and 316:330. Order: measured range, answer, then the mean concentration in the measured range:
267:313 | 4.92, 5.43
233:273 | 0.77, 6.36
